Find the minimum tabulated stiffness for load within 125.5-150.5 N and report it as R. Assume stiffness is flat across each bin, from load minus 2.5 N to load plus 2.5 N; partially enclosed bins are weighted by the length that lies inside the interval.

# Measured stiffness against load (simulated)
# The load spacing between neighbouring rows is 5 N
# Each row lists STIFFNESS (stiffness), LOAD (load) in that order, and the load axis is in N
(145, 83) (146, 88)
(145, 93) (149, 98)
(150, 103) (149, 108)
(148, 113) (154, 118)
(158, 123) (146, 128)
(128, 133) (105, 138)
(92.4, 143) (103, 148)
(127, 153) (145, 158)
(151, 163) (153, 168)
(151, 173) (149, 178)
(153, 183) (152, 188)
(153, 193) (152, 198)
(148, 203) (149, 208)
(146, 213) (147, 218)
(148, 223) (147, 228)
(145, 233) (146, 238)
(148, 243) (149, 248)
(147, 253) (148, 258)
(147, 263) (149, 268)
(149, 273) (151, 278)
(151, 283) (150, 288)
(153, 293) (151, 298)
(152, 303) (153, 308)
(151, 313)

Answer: 92.4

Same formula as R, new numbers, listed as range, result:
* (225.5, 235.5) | 145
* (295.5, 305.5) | 151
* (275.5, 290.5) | 150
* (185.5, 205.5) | 148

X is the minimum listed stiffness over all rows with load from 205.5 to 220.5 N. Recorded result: 146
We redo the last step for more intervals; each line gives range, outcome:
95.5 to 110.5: 149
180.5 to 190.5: 152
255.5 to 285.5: 147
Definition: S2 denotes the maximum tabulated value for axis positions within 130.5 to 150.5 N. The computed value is 128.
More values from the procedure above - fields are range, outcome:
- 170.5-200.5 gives 153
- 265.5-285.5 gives 151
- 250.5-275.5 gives 149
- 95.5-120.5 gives 154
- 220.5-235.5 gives 148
